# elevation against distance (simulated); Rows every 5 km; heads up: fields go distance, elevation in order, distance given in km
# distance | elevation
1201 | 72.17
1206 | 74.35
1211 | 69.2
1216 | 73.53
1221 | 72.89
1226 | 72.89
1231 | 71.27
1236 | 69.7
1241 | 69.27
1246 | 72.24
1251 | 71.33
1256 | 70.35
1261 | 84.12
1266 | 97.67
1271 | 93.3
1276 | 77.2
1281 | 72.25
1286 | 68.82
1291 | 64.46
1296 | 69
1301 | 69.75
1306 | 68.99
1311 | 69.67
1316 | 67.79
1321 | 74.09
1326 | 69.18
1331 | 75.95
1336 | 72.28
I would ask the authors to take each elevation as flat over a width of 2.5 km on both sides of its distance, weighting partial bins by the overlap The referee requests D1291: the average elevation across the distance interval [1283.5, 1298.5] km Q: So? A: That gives 67.4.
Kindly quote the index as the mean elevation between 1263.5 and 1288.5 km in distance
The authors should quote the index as 81.8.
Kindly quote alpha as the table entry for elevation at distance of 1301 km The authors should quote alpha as 69.75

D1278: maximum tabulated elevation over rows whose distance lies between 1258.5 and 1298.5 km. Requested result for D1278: 97.67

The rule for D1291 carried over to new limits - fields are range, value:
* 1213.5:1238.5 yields 72.1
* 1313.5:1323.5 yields 70.9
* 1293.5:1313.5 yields 69.4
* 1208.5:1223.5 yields 71.9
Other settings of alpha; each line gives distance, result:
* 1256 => 70.35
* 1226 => 72.89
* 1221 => 72.89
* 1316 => 67.79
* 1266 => 97.67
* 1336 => 72.28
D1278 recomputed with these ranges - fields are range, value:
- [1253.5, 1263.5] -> 84.12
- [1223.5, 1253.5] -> 72.89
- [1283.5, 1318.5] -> 69.75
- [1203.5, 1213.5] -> 74.35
